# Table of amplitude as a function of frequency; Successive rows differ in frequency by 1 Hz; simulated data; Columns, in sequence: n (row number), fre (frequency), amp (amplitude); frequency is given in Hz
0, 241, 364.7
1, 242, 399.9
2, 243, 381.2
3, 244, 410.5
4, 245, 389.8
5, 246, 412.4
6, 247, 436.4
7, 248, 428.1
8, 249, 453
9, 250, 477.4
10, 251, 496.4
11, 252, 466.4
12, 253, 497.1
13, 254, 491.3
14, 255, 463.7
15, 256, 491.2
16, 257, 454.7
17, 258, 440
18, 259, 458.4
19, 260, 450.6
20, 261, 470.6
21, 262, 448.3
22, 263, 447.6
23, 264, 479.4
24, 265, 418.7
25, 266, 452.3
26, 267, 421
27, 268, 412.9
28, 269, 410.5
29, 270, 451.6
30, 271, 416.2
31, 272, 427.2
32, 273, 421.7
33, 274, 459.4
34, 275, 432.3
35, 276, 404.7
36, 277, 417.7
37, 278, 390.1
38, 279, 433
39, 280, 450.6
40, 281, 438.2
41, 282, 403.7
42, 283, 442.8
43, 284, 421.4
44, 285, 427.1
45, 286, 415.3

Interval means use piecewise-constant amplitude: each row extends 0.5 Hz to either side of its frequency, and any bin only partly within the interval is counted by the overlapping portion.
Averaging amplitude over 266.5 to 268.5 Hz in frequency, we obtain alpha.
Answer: 417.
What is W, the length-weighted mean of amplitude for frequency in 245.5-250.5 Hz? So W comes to 441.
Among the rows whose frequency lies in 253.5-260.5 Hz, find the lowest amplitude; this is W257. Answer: 440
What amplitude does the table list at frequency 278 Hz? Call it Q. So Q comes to 390.1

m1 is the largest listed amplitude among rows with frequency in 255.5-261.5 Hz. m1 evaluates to 491.2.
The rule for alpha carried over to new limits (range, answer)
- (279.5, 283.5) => 434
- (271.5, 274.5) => 436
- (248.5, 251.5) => 476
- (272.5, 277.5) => 427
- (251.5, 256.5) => 482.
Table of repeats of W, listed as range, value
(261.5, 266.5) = 449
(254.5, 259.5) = 462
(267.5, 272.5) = 424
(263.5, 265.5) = 449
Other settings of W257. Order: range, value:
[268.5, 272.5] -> 410.5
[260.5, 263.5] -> 447.6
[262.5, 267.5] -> 418.7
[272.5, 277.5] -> 404.7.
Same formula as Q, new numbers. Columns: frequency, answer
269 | 410.5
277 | 417.7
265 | 418.7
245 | 389.8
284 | 421.4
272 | 427.2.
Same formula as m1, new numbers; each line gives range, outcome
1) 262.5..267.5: 479.4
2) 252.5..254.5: 497.1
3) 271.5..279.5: 459.4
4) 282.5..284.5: 442.8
